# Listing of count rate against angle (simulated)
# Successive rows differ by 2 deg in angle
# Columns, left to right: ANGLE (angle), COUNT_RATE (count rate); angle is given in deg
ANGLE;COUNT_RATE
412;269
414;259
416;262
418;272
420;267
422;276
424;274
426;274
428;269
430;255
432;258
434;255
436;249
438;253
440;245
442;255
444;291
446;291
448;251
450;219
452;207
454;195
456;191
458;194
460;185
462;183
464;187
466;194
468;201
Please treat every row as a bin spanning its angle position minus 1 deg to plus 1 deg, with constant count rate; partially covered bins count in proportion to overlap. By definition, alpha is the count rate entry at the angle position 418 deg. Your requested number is 272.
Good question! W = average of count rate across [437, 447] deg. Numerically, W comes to 267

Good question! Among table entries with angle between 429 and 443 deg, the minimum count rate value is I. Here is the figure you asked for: 245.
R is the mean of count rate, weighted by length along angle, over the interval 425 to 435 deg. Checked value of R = 262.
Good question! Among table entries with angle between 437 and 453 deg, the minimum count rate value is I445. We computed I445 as 207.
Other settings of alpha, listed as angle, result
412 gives 269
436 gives 249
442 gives 255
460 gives 185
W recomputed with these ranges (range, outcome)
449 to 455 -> 207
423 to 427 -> 274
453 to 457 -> 193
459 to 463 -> 184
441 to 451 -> 261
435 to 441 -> 249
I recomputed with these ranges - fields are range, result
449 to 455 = 195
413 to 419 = 259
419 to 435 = 255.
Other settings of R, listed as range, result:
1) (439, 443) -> 250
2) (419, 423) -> 272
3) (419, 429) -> 272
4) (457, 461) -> 190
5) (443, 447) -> 291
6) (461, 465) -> 185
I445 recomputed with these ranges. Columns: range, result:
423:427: 274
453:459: 191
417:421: 267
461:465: 183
